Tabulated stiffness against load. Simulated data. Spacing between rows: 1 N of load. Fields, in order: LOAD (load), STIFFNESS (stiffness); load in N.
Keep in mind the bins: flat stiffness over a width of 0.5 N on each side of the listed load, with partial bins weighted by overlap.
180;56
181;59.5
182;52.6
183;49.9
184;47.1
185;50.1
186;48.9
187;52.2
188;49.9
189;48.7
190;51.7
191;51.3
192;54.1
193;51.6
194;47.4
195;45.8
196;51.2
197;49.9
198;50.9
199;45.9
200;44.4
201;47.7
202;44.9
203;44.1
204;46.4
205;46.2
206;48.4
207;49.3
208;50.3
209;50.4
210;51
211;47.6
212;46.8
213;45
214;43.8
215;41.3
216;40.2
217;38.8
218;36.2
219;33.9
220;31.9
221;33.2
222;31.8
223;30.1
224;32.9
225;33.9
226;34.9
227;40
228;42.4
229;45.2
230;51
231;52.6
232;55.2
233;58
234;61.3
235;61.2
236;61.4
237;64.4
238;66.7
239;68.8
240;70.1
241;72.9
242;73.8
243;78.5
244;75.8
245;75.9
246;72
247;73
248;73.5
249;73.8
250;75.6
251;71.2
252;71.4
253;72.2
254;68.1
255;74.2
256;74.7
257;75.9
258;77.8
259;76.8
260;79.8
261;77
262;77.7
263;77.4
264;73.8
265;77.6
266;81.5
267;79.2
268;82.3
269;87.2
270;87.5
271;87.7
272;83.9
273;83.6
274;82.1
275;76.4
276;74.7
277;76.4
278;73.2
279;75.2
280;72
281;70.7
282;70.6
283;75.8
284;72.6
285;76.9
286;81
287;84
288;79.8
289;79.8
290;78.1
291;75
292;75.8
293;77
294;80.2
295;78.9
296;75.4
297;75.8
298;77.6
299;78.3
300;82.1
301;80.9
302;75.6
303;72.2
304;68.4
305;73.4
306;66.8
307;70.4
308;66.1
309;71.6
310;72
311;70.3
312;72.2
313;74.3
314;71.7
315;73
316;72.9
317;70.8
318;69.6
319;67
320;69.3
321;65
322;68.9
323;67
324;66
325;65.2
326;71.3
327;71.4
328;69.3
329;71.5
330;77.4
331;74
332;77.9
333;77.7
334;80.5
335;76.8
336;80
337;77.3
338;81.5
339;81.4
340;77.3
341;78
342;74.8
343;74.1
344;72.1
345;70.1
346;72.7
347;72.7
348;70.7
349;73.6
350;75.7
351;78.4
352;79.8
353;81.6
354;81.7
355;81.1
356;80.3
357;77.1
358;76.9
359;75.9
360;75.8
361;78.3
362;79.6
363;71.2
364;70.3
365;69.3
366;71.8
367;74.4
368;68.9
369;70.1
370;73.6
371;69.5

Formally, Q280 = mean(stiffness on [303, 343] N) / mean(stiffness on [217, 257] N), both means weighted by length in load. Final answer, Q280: 1.25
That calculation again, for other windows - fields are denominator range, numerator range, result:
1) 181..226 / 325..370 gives 1.67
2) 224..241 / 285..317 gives 1.39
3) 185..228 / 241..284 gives 1.72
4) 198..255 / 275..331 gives 1.37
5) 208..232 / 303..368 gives 1.79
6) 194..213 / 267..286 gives 1.64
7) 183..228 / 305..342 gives 1.63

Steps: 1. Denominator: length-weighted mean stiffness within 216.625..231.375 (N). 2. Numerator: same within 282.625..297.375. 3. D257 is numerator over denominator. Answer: 2.06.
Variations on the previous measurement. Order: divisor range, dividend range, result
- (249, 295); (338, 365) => 0.98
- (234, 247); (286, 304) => 1.11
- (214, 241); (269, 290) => 1.66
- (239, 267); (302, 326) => 0.93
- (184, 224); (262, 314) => 1.69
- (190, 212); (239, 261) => 1.53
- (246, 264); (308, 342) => 0.98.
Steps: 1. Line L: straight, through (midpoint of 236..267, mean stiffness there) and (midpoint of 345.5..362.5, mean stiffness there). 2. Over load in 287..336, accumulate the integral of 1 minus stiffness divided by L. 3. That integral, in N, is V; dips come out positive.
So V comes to 1.5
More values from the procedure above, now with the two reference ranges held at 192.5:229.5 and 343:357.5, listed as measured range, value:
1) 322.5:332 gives 0.00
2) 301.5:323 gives -1.07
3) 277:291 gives -3.62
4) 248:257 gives -3.38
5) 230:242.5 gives -3.60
